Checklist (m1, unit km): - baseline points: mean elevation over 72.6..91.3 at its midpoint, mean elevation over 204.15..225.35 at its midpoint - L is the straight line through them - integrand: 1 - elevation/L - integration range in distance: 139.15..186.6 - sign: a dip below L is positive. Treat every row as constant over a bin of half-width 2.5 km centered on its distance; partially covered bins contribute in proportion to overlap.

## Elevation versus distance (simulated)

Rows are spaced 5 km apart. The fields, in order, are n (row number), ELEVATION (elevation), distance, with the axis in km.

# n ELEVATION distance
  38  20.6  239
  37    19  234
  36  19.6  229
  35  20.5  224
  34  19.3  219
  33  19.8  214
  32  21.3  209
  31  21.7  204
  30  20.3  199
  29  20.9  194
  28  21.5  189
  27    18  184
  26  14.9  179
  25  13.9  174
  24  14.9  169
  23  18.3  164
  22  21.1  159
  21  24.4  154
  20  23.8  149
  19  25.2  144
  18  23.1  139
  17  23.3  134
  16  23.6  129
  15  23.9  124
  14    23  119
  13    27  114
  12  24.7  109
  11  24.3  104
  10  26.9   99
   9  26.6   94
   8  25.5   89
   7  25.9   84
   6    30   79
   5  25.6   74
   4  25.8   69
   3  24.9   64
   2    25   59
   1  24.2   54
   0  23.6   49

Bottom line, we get 7.1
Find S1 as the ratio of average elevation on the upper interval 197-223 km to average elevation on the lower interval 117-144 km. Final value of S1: 0.9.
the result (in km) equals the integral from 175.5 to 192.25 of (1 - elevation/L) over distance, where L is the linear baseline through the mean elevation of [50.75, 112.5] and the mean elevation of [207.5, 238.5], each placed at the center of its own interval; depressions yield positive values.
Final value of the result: 2.7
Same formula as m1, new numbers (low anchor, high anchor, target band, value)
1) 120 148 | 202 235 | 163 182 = 5.8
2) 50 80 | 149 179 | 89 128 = -4.5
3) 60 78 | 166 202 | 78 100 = -2.1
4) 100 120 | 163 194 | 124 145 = -1.4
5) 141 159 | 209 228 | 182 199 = 1.1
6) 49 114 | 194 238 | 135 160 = -0.7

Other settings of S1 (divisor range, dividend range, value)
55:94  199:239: 0.78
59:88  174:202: 0.71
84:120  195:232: 0.80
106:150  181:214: 0.85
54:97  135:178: 0.79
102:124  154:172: 0.76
